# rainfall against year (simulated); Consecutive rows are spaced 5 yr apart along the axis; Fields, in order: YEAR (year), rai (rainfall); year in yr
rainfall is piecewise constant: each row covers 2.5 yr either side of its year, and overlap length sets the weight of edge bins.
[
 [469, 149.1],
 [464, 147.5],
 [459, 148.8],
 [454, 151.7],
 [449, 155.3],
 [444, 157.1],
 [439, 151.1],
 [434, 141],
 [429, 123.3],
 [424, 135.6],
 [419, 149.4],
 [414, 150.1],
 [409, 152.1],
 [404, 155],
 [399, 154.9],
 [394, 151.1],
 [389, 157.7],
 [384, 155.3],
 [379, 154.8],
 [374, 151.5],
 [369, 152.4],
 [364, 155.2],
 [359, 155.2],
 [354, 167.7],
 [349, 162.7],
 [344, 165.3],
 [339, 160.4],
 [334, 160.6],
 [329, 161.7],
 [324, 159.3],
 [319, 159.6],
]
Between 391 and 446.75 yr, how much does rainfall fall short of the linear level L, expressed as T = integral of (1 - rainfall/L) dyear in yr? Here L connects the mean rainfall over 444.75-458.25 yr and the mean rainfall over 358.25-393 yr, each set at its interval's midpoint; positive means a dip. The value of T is 2.3 yr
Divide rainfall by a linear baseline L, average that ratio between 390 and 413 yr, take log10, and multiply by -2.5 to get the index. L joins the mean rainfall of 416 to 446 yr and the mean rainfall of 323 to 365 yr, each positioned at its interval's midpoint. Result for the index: -0.03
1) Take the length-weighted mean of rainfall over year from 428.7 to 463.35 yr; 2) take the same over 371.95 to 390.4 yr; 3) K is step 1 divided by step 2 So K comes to 1.0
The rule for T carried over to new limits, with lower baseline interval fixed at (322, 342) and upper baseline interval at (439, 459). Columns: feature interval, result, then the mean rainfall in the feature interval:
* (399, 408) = 0.10 yr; 154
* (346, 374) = 0.15 yr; 158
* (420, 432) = 1.74 yr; 132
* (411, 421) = 0.36 yr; 150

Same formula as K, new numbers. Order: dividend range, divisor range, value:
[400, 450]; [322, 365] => 0.91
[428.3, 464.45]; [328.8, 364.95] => 0.92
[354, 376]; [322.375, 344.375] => 0.96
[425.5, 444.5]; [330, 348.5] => 0.87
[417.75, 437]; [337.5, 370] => 0.85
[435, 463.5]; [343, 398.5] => 0.97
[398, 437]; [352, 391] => 0.93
